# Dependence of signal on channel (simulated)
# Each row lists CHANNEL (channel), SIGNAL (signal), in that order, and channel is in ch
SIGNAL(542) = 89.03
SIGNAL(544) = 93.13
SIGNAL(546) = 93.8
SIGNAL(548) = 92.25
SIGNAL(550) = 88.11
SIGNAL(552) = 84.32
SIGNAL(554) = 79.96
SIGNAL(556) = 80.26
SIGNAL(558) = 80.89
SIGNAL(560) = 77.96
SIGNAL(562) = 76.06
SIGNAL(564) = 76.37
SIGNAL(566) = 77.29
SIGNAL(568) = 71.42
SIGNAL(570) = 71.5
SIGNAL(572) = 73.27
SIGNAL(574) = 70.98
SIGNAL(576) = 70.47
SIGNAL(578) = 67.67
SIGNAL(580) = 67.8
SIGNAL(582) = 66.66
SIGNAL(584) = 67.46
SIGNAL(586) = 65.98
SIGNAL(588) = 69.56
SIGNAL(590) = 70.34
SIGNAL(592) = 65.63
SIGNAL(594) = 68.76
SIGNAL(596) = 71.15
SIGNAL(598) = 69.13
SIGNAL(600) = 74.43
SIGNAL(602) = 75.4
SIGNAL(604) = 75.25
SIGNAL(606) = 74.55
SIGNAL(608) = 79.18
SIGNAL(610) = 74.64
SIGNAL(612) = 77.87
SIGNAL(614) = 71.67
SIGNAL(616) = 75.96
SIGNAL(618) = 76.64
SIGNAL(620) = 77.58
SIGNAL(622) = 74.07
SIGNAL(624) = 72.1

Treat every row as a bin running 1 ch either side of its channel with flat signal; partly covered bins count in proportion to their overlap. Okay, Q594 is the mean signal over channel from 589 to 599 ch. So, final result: 69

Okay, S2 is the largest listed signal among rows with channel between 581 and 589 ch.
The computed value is 69.56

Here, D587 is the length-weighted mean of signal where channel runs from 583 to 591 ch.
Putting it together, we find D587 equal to 68.3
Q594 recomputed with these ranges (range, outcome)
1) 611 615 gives 74.8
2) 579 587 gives 67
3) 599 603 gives 74.9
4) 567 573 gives 72.1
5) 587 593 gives 68.5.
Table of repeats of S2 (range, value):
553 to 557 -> 80.26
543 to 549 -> 93.8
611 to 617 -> 77.87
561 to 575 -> 77.29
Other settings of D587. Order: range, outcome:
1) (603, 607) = 74.9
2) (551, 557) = 81.5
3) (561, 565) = 76.2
